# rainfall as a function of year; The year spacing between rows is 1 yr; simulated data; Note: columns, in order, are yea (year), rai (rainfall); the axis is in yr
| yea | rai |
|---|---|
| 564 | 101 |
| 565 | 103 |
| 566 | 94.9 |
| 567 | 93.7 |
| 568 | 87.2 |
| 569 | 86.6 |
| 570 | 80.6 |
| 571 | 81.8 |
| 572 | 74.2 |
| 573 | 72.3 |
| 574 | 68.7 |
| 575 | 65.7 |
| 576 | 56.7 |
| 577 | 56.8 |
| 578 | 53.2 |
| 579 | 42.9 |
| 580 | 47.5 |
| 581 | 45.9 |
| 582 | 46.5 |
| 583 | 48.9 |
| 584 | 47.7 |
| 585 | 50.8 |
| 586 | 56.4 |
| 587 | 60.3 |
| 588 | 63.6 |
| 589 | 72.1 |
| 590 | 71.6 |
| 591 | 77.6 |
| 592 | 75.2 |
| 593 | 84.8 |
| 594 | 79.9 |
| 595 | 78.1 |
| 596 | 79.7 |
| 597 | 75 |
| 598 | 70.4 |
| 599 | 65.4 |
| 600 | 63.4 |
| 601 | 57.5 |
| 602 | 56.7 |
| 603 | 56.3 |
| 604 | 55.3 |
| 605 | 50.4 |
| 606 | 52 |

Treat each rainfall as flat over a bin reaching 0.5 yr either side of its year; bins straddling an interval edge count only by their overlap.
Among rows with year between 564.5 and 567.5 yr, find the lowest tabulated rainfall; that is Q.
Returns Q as 93.7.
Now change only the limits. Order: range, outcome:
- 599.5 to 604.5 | 55.3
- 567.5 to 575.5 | 65.7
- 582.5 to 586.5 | 47.7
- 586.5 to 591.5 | 60.3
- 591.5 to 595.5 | 75.2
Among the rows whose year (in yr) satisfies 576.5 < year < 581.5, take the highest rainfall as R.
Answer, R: 56.8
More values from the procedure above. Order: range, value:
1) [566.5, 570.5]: 93.7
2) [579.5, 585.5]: 50.8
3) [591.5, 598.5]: 84.8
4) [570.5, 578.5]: 81.8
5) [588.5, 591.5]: 77.6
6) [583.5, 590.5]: 72.1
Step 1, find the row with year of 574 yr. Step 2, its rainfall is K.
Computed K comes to 68.7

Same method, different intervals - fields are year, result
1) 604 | 55.3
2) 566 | 94.9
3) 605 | 50.4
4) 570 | 80.6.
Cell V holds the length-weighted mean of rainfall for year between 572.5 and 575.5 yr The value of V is 68.9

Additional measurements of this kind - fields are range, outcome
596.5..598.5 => 72.7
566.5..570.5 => 87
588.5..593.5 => 76.3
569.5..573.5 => 77.2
